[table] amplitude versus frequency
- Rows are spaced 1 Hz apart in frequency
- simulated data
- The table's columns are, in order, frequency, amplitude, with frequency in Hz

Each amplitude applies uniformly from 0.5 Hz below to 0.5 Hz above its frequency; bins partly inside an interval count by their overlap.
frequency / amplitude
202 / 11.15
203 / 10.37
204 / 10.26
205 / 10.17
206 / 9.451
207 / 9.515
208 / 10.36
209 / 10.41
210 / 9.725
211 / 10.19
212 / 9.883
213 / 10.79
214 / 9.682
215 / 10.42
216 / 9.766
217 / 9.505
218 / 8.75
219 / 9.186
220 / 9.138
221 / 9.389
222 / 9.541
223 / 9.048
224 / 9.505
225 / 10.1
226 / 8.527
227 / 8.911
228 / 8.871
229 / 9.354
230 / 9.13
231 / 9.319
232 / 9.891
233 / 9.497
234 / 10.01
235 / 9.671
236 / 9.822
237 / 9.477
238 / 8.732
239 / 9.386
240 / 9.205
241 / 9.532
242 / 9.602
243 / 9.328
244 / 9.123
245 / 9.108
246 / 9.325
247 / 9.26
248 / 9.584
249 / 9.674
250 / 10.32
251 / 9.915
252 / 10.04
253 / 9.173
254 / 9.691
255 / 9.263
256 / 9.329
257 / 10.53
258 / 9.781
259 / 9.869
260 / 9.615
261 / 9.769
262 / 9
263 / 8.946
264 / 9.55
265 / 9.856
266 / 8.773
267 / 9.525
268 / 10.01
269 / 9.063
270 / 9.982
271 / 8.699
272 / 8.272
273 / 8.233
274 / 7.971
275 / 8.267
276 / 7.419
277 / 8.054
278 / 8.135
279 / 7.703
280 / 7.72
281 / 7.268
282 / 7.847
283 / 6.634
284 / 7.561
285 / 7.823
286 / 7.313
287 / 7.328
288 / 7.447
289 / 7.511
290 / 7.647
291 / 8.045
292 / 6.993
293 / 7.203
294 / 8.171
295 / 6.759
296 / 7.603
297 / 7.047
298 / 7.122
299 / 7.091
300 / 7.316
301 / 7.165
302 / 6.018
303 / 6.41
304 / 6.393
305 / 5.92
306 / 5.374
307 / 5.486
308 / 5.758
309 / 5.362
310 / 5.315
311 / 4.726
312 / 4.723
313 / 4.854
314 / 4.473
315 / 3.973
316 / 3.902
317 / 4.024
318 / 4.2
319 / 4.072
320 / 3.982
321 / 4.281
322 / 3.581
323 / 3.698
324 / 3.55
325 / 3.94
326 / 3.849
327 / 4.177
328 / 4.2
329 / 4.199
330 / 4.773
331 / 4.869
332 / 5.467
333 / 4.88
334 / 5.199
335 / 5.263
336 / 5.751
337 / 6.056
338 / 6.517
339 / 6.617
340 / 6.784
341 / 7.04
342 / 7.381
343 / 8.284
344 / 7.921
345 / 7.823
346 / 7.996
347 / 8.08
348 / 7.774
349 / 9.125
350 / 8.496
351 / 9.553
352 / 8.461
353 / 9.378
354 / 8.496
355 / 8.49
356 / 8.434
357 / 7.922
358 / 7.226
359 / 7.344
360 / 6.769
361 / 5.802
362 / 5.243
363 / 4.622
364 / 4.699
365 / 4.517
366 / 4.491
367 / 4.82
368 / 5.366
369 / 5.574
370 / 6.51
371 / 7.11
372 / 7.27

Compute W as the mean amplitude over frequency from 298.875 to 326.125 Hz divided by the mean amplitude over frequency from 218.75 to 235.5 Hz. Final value 0.53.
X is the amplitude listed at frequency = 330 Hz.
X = 4.773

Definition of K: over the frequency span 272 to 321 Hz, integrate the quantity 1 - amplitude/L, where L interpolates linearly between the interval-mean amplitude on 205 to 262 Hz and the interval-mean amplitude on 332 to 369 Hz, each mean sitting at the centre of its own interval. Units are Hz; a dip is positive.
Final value 9.87 Hz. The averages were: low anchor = 9.57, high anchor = 6.87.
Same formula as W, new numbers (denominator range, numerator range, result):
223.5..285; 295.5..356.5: 0.66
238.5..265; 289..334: 0.57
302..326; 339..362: 1.67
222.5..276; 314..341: 0.51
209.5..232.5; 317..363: 0.66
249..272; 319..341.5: 0.52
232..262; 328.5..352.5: 0.72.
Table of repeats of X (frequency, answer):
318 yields 4.2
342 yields 7.381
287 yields 7.328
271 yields 8.699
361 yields 5.802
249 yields 9.674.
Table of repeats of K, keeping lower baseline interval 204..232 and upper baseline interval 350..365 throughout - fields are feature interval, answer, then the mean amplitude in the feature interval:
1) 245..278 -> -1.41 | 9.25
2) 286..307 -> 3.27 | 7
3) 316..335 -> 8.53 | 4.29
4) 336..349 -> 0.25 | 7.36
